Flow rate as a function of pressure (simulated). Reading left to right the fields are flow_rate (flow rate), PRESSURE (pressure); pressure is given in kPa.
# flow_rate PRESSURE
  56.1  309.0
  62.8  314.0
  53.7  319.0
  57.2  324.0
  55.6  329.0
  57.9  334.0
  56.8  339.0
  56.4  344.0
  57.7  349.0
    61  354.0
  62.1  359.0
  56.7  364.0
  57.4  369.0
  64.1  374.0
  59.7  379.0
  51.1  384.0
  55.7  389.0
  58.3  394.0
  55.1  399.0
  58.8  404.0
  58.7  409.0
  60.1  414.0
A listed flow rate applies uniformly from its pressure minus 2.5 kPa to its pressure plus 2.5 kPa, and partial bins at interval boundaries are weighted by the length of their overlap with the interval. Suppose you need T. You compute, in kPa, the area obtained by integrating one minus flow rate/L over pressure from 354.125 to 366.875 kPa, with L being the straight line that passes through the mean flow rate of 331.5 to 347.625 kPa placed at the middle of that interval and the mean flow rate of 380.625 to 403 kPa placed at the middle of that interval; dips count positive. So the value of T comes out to -0.7 kPa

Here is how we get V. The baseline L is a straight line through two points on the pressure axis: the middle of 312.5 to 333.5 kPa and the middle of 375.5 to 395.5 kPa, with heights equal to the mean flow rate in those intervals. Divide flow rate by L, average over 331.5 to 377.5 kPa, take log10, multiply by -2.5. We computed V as -0.040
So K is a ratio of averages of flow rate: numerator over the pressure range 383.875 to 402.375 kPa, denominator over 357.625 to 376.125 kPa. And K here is 0.9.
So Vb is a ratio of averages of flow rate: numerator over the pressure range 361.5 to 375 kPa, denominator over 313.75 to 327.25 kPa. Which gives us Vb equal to 1.0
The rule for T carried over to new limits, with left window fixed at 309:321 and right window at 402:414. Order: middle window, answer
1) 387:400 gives 0.5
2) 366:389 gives 0.4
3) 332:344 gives 0.2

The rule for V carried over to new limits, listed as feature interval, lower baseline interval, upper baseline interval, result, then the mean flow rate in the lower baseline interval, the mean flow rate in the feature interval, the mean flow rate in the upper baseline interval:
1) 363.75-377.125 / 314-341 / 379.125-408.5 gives -0.063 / 56.8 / 59.9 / 56.3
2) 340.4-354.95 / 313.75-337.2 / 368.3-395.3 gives -0.014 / 56.9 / 58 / 57.7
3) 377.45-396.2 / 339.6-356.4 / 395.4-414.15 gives 0.039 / 58.2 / 56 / 57.9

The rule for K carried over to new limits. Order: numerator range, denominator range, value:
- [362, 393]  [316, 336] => 1.02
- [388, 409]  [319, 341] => 1.01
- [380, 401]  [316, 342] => 0.98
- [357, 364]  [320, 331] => 1.07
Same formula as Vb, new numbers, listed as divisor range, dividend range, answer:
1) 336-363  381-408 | 0.96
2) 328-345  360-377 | 1.05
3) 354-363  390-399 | 0.94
